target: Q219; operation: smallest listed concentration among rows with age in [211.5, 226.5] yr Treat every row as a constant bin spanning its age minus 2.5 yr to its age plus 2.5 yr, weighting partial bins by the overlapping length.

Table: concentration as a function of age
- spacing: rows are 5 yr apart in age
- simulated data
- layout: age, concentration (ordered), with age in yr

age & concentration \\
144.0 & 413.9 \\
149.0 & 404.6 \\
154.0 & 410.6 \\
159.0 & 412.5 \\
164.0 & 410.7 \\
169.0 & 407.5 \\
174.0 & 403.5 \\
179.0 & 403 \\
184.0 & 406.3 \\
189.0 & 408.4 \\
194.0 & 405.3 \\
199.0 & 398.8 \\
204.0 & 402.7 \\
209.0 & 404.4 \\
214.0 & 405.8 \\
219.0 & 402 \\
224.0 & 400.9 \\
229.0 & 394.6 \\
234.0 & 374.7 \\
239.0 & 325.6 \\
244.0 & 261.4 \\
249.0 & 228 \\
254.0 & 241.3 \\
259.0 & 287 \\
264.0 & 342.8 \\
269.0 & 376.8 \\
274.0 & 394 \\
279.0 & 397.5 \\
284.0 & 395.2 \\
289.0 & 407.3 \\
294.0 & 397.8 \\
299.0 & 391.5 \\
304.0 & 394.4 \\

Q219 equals 400.9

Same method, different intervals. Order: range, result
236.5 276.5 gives 228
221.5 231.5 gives 394.6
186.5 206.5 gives 398.8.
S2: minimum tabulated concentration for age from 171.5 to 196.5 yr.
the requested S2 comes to 403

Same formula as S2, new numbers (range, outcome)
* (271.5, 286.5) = 394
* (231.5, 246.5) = 261.4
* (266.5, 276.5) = 376.8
